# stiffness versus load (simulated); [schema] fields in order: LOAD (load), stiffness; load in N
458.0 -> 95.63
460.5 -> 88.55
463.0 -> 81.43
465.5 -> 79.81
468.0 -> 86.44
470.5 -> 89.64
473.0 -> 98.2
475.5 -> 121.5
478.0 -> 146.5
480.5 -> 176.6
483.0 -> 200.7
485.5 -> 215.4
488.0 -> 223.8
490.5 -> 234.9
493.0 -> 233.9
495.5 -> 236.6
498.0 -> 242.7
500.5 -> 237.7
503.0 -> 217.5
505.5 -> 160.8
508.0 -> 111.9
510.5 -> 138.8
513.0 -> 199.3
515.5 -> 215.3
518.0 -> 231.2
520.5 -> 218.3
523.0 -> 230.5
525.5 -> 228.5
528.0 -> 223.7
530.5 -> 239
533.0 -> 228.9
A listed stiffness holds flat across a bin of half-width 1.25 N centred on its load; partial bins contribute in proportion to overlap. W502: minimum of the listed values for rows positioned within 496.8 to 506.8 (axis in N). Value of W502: 160.8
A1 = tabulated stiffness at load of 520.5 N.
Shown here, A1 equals 218.3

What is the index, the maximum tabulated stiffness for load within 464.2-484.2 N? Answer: 200.7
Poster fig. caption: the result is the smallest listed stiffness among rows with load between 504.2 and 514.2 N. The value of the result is 111.9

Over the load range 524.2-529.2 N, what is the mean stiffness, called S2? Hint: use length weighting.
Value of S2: 226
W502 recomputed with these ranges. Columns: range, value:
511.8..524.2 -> 199.3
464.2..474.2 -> 79.81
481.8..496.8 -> 200.7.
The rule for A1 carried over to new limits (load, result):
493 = 233.9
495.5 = 236.6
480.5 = 176.6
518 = 231.2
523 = 230.5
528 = 223.7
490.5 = 234.9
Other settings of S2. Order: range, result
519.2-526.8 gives 226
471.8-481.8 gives 136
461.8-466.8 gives 80.7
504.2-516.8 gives 166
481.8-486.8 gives 208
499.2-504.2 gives 228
